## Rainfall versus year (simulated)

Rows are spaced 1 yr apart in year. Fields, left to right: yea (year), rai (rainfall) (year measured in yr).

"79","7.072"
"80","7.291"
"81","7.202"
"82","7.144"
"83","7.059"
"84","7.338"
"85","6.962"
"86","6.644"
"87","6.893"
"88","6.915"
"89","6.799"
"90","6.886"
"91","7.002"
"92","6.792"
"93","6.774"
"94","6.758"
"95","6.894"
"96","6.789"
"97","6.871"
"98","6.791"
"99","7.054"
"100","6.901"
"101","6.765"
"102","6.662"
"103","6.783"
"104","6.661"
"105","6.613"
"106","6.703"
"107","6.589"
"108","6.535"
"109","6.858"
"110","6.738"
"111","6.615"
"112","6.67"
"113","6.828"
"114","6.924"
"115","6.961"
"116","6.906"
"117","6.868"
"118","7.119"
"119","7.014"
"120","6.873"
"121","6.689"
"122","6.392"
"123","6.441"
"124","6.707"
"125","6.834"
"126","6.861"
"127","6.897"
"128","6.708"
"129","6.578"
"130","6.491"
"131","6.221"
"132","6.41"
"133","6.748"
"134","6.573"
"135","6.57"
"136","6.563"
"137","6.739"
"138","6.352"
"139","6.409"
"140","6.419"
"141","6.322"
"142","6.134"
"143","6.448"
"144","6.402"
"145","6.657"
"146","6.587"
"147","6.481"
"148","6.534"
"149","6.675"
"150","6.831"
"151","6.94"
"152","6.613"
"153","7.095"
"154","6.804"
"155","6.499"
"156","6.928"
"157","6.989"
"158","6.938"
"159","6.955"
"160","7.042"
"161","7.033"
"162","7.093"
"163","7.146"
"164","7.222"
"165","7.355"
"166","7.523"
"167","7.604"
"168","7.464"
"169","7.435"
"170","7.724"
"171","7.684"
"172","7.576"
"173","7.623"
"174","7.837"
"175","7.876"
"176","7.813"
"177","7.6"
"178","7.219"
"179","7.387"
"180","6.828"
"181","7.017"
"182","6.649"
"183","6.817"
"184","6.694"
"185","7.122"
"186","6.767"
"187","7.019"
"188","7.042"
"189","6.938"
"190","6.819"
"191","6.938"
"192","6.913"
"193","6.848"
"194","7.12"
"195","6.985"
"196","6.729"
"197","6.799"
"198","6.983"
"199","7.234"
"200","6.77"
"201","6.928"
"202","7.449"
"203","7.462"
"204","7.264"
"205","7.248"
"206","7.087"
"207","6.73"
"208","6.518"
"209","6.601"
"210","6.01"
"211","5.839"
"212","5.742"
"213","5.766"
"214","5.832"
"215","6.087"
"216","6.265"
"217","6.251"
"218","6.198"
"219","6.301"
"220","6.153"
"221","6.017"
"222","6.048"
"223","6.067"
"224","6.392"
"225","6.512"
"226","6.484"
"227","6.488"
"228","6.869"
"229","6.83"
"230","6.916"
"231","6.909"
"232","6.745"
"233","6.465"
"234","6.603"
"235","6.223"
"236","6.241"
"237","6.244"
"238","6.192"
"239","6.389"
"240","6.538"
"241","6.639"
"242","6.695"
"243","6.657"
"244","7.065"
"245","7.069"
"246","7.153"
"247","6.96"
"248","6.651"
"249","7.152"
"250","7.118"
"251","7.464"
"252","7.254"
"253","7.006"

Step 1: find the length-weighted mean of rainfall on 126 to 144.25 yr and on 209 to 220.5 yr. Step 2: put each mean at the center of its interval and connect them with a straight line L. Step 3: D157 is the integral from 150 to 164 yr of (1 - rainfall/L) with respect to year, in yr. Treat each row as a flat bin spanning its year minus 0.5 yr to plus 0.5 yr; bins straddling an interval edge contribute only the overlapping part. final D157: -1.2 yr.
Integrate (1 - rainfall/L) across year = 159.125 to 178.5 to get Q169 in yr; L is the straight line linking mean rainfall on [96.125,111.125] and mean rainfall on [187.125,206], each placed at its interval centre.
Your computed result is -1.4 yr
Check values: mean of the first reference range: 6.75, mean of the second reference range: 7.03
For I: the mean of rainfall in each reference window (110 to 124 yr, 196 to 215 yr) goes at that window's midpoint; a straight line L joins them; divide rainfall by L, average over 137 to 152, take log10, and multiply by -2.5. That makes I 0.037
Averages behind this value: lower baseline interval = 6.79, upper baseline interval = 6.67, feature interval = 6.52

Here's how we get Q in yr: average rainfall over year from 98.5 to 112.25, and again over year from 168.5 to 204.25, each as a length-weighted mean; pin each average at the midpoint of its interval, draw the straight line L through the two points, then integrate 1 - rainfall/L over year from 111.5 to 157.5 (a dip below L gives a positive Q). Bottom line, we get 1.4 yr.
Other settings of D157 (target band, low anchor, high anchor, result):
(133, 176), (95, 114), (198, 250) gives -1.76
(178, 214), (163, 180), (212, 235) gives 0.78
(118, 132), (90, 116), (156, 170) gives 0.54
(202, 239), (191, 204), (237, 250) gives 2.39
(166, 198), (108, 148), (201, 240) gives -3.20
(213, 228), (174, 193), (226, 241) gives 1.03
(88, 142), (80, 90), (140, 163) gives 1.33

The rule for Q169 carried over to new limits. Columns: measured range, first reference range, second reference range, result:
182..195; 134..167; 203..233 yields -0.7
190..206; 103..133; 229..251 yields -0.8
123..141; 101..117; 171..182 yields 1.0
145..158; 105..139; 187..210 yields 0.1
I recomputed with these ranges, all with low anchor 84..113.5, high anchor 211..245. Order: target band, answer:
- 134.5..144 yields 0.038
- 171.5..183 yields -0.129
